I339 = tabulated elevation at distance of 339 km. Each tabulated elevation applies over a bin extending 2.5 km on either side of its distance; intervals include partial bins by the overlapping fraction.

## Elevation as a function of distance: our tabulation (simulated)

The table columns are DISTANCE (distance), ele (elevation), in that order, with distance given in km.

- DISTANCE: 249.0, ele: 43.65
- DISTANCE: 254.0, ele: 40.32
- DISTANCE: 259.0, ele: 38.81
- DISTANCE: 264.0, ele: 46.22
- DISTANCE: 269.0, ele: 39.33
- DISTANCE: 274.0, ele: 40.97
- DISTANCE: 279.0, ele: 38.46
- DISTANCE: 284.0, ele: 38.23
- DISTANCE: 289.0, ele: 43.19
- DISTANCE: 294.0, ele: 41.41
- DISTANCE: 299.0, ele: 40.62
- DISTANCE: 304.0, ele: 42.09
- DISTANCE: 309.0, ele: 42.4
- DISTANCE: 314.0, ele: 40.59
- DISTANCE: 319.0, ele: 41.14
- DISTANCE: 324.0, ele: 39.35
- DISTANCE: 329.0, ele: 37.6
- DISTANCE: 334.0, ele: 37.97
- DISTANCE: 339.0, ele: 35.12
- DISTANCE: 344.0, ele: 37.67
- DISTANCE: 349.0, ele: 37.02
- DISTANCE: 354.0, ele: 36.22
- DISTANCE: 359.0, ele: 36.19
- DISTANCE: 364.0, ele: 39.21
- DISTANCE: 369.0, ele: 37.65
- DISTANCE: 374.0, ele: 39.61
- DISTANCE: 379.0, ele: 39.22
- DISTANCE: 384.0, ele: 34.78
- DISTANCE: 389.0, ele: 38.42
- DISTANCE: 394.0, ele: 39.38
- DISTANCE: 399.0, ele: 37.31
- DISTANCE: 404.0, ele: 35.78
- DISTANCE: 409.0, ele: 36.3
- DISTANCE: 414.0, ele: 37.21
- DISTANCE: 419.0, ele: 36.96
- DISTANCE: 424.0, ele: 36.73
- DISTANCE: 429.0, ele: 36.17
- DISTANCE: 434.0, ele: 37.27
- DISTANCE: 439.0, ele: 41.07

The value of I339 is 35.12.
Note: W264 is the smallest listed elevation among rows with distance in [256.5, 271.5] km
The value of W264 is 38.81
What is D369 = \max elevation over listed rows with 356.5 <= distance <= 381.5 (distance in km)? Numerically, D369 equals 39.61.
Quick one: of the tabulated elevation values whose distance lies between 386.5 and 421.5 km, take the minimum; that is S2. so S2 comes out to 35.78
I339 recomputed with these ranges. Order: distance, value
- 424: 36.73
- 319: 41.14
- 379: 39.22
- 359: 36.19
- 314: 40.59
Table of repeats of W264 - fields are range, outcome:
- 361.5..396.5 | 34.78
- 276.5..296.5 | 38.23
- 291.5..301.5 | 40.62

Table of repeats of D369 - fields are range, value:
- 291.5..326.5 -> 42.4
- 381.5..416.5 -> 39.38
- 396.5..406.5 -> 37.31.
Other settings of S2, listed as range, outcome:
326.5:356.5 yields 35.12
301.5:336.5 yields 37.6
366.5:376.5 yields 37.65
